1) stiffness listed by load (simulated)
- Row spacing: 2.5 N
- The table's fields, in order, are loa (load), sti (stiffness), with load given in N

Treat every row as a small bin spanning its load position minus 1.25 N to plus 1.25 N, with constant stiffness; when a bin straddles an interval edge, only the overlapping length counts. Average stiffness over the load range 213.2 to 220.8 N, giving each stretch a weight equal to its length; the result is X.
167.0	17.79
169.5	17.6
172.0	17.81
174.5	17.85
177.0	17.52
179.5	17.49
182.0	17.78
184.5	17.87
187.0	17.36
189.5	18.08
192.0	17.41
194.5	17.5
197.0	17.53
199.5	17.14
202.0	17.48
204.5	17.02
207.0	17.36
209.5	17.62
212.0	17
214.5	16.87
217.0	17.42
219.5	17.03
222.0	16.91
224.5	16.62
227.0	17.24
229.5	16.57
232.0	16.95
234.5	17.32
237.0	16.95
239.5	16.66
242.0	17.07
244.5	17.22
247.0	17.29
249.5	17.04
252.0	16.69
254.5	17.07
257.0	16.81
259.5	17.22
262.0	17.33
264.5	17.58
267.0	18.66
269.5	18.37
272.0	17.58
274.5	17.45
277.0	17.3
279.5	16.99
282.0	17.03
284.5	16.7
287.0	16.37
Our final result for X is 17.1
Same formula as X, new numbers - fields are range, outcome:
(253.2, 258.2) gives 16.9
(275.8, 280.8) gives 17.1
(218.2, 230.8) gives 16.9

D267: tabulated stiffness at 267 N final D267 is 18.66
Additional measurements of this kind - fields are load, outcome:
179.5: 17.49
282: 17.03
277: 17.3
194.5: 17.5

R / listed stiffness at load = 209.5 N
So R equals 17.62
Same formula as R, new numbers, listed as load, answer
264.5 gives 17.58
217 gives 17.42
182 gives 17.78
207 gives 17.36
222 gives 16.91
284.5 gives 16.7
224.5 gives 16.62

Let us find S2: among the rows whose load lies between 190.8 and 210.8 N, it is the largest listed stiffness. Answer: 17.62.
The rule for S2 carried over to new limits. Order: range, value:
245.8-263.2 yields 17.33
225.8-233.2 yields 17.24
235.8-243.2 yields 17.07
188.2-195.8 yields 18.08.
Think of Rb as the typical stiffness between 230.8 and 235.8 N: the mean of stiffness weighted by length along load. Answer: 17.1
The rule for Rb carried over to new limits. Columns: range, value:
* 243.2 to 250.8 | 17.2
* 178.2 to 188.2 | 17.6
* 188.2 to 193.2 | 17.7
